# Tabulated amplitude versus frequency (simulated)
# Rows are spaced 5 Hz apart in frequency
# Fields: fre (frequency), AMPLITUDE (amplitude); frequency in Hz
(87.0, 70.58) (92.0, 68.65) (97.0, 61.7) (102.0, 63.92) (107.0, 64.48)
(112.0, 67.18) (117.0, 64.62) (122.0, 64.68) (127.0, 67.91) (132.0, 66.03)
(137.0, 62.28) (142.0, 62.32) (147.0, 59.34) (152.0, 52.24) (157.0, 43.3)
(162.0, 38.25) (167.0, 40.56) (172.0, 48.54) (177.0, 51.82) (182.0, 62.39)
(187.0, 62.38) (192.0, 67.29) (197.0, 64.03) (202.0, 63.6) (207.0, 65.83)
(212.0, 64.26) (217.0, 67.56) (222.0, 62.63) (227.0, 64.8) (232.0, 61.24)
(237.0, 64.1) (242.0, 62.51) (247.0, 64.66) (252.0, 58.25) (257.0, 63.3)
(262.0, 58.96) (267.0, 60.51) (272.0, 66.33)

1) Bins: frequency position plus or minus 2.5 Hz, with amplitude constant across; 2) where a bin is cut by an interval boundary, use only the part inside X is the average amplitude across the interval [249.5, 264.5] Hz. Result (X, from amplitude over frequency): 60.2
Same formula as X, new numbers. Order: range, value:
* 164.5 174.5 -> 44.5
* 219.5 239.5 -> 63.2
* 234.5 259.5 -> 62.6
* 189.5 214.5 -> 65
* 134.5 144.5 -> 62.3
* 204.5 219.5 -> 65.9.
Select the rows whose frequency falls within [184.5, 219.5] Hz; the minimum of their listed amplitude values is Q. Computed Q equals 62.38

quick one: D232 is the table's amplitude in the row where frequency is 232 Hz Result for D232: 61.24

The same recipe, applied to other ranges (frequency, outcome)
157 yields 43.3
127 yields 67.91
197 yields 64.03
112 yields 67.18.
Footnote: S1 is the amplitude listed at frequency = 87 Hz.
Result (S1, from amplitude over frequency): 70.58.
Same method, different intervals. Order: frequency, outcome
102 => 63.92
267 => 60.51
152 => 52.24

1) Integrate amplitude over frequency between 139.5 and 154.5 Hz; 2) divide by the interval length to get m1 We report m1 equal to 58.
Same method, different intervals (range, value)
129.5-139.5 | 64.2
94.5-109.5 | 63.4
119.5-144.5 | 64.6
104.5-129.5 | 65.8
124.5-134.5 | 67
